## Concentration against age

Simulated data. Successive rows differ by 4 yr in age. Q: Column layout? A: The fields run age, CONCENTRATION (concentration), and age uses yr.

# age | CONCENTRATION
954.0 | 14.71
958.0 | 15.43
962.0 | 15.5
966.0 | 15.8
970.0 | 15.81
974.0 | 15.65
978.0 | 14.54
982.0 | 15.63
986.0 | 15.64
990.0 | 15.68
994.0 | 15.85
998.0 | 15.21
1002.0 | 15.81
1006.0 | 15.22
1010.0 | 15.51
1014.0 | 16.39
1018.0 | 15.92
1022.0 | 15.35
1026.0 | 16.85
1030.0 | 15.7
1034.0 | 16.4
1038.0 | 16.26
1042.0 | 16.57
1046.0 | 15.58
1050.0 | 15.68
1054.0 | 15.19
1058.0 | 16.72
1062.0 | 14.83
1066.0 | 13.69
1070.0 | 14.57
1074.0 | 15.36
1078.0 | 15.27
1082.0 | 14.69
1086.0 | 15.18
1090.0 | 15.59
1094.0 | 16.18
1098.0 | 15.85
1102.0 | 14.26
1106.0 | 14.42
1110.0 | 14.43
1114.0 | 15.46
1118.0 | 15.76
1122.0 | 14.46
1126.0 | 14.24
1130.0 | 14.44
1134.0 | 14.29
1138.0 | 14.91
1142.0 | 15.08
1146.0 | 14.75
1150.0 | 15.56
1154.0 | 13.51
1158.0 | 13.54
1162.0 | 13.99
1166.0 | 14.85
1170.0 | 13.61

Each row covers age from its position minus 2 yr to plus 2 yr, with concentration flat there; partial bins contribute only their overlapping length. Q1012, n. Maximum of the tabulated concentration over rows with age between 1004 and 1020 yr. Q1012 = 16.39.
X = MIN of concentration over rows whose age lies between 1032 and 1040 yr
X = 16.26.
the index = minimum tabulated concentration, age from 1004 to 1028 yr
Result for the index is 15.22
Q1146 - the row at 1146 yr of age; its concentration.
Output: 14.75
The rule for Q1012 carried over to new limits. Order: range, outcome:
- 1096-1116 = 15.85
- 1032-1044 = 16.57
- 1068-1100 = 16.18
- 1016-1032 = 16.85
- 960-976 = 15.81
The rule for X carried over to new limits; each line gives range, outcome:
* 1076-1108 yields 14.26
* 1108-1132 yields 14.24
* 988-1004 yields 15.21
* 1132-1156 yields 13.51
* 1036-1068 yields 13.69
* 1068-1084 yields 14.57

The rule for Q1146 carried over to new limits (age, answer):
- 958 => 15.43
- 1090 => 15.59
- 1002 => 15.81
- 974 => 15.65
